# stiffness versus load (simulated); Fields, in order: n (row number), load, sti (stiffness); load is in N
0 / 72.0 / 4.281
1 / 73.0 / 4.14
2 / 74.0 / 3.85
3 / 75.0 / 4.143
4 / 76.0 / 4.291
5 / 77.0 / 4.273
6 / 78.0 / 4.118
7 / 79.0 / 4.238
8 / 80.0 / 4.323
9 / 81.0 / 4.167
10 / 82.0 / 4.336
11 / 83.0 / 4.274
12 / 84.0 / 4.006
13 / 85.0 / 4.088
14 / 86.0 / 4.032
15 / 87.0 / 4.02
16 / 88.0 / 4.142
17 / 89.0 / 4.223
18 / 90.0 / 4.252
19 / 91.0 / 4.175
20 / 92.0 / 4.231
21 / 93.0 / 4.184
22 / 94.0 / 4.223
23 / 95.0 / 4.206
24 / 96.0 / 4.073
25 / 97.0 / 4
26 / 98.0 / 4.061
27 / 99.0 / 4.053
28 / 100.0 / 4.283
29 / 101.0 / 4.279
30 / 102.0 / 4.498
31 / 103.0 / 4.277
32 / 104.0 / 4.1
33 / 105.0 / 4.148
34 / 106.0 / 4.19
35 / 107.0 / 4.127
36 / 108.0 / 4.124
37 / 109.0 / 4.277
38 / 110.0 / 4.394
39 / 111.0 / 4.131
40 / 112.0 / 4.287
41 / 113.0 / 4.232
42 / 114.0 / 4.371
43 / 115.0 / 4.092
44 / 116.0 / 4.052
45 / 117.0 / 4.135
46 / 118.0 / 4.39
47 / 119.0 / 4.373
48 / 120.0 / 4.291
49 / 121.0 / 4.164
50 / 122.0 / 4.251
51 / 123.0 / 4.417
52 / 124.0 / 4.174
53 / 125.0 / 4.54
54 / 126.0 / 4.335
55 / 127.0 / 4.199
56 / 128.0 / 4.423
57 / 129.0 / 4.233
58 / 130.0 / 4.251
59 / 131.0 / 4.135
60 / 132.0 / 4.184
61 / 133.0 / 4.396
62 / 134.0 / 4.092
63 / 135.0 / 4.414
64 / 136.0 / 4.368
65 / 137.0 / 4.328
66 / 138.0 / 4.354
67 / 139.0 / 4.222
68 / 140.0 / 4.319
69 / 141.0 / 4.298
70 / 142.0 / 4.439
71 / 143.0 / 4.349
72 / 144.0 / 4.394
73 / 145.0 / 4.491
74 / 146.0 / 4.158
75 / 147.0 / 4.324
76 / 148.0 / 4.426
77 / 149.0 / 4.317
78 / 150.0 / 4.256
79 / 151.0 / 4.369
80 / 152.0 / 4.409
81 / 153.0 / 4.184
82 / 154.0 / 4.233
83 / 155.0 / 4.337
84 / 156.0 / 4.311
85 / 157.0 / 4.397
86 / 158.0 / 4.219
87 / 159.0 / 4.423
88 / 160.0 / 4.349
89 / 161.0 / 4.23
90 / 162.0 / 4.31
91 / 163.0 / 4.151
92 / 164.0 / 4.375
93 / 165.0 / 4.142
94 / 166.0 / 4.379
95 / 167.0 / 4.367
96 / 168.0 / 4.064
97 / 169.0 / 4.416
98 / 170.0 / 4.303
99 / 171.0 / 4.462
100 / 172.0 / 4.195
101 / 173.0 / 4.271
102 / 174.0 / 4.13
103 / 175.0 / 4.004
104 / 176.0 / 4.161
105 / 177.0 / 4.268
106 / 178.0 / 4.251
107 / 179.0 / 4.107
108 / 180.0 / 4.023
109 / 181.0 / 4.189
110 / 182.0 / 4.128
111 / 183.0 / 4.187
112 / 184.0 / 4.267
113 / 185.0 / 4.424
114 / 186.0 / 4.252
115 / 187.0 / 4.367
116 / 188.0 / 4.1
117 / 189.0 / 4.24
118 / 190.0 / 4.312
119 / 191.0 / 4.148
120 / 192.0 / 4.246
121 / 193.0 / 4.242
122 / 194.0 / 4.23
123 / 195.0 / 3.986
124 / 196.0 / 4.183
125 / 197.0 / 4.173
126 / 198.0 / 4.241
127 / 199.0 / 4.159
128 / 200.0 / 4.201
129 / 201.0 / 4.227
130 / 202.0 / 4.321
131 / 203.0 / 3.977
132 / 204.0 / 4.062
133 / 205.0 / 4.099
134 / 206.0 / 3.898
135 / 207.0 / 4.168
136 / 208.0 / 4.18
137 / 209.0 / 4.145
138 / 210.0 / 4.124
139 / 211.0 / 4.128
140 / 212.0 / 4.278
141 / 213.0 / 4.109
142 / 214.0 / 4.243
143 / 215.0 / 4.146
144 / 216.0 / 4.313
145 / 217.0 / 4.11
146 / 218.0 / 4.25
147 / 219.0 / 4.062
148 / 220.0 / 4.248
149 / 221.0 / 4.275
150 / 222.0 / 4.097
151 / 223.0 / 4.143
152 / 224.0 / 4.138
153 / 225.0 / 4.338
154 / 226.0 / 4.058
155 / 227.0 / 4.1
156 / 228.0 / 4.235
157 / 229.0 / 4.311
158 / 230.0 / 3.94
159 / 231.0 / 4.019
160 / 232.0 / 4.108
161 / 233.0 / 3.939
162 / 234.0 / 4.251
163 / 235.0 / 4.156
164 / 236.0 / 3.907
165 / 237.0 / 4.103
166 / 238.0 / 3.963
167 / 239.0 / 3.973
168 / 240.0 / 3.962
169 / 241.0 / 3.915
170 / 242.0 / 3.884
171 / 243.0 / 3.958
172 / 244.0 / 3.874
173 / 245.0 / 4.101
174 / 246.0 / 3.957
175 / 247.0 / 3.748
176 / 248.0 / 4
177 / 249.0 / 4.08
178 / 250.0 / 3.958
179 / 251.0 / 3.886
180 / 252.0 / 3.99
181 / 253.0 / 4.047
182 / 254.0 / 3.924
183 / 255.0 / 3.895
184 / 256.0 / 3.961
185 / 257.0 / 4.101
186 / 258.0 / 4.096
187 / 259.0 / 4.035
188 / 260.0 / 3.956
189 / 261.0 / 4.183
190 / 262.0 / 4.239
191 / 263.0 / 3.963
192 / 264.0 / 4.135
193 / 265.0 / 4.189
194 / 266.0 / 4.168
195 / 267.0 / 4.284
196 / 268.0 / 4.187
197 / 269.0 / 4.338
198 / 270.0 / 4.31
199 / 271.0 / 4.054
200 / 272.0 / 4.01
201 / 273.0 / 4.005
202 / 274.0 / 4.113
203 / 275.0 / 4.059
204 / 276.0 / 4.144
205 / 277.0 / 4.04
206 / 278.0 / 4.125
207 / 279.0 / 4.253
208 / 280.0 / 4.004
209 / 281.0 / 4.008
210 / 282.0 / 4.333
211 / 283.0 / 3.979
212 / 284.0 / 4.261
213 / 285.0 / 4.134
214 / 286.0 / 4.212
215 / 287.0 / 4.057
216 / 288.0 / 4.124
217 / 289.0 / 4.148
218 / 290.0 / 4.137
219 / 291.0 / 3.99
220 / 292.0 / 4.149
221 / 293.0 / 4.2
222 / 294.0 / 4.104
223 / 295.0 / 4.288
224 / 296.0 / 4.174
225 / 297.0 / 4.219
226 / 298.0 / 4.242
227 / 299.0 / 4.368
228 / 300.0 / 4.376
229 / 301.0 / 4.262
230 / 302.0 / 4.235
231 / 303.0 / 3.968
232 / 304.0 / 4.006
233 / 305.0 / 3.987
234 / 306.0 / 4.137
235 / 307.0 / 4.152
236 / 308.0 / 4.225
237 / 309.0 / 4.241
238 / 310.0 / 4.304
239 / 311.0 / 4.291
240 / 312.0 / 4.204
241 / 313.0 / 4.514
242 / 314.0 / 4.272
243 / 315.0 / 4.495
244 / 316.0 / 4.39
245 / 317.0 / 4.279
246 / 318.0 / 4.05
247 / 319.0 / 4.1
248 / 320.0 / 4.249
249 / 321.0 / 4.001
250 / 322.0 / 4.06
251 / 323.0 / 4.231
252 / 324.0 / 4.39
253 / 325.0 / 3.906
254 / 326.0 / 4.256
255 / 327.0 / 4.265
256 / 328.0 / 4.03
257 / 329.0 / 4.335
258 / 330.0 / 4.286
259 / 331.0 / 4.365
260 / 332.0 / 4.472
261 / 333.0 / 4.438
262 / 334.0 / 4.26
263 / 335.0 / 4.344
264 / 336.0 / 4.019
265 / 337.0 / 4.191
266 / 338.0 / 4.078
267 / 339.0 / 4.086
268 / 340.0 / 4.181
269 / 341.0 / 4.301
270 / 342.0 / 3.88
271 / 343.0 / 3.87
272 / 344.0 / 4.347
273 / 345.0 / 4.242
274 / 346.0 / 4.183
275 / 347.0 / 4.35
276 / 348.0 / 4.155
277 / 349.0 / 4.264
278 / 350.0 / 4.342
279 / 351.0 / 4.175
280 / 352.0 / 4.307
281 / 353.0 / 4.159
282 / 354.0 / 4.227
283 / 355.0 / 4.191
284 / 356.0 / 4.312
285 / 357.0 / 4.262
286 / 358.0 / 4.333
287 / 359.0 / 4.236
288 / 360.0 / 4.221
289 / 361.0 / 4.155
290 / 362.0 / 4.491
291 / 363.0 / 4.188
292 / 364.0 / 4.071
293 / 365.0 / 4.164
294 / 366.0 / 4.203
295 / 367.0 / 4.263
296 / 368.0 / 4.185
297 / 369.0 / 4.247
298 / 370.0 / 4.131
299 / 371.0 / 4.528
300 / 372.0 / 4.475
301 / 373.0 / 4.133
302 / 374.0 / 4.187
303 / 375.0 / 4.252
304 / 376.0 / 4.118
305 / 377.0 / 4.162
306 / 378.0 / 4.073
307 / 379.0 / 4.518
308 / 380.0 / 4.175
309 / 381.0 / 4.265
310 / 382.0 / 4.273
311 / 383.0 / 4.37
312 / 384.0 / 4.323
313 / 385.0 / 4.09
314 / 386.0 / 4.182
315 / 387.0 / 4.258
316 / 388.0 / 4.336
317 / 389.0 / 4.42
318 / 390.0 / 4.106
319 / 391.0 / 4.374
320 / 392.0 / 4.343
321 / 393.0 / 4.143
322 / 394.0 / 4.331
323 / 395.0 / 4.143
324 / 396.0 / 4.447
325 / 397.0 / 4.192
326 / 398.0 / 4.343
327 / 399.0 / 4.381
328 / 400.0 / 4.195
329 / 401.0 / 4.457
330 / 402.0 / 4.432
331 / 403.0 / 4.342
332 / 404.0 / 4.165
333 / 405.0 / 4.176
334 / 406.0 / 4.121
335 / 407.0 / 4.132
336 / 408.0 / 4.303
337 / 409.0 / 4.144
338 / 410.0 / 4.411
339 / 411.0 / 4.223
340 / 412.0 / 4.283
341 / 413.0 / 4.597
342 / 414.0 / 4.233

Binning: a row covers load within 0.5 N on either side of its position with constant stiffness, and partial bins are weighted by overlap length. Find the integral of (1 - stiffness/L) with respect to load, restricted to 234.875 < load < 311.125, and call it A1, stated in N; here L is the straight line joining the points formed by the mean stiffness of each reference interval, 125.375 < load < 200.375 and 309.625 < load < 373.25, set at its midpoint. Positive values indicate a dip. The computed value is 2.7 N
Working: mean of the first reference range 4.26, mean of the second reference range 4.23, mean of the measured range 4.1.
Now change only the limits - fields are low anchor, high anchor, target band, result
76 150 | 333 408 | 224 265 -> 2.0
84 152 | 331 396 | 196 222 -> 0.5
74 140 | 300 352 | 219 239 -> 0.5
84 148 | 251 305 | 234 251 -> 0.7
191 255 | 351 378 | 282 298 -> 0.0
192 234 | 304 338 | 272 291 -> 0.4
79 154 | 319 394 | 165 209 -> 0.5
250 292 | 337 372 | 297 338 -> -0.6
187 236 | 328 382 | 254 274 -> 0.4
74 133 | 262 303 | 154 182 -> -0.4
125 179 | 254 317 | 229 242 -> 0.6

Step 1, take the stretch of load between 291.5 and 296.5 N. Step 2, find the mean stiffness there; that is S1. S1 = 4.18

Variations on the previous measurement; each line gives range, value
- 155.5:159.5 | 4.34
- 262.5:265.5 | 4.1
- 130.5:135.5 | 4.24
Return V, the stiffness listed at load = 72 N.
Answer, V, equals 4.281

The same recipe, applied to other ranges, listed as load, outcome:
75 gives 4.143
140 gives 4.319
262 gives 4.239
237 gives 4.103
